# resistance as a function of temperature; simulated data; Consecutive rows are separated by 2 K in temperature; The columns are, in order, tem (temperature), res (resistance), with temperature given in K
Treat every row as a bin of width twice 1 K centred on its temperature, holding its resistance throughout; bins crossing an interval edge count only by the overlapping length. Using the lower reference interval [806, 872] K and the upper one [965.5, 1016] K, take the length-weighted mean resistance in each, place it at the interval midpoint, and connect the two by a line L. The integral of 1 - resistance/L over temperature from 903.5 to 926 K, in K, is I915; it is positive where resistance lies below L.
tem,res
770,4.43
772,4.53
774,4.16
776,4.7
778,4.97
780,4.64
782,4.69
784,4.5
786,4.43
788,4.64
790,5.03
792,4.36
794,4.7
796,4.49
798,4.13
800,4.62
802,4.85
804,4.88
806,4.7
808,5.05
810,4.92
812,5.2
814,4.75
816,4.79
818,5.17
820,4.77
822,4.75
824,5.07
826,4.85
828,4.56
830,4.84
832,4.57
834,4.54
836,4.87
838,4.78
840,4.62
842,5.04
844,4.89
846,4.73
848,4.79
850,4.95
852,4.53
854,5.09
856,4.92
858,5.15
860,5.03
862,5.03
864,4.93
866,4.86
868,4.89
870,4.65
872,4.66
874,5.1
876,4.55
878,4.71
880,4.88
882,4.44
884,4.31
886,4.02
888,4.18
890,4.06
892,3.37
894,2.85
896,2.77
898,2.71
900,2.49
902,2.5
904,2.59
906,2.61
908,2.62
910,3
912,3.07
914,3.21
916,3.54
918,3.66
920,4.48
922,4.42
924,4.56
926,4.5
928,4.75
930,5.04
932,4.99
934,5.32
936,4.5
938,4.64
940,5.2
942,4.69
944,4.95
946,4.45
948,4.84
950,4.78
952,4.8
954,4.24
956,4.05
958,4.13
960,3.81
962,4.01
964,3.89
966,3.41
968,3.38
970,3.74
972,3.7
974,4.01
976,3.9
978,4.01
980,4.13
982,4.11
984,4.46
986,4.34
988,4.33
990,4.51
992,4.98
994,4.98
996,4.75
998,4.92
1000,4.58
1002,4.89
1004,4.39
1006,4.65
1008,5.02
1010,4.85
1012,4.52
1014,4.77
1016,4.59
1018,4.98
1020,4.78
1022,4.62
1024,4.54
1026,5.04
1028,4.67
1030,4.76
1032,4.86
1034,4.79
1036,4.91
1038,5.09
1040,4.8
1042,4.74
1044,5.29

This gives 5.5 K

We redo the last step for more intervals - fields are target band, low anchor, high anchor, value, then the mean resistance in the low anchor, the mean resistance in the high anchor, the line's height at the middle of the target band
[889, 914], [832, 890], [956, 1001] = 9.07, 4.74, 4.18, 4.55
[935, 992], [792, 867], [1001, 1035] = 6.04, 4.82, 4.75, 4.77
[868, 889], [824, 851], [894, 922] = -4.33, 4.78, 3.06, 3.78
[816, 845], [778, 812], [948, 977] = -1.66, 4.69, 4.02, 4.55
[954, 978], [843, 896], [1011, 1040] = 4.35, 4.56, 4.78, 4.7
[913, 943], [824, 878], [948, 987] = -1.26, 4.83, 4.07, 4.32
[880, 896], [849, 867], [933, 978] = 2.91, 4.94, 4.29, 4.74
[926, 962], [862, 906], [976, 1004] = -3.07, 3.97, 4.51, 4.28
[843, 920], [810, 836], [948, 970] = 7.75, 4.83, 4.07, 4.5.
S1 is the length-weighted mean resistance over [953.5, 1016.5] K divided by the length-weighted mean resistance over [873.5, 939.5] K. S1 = 1.11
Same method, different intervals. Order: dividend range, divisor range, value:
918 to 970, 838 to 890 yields 0.94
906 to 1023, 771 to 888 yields 0.91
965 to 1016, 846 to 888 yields 0.92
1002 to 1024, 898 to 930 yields 1.35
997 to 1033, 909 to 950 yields 1.08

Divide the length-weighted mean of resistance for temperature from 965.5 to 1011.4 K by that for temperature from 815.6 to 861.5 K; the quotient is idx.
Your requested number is 0.90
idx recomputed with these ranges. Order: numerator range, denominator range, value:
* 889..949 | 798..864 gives 0.80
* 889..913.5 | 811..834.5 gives 0.60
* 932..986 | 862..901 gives 1.03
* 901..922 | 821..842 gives 0.67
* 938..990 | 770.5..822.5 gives 0.90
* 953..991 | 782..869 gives 0.84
